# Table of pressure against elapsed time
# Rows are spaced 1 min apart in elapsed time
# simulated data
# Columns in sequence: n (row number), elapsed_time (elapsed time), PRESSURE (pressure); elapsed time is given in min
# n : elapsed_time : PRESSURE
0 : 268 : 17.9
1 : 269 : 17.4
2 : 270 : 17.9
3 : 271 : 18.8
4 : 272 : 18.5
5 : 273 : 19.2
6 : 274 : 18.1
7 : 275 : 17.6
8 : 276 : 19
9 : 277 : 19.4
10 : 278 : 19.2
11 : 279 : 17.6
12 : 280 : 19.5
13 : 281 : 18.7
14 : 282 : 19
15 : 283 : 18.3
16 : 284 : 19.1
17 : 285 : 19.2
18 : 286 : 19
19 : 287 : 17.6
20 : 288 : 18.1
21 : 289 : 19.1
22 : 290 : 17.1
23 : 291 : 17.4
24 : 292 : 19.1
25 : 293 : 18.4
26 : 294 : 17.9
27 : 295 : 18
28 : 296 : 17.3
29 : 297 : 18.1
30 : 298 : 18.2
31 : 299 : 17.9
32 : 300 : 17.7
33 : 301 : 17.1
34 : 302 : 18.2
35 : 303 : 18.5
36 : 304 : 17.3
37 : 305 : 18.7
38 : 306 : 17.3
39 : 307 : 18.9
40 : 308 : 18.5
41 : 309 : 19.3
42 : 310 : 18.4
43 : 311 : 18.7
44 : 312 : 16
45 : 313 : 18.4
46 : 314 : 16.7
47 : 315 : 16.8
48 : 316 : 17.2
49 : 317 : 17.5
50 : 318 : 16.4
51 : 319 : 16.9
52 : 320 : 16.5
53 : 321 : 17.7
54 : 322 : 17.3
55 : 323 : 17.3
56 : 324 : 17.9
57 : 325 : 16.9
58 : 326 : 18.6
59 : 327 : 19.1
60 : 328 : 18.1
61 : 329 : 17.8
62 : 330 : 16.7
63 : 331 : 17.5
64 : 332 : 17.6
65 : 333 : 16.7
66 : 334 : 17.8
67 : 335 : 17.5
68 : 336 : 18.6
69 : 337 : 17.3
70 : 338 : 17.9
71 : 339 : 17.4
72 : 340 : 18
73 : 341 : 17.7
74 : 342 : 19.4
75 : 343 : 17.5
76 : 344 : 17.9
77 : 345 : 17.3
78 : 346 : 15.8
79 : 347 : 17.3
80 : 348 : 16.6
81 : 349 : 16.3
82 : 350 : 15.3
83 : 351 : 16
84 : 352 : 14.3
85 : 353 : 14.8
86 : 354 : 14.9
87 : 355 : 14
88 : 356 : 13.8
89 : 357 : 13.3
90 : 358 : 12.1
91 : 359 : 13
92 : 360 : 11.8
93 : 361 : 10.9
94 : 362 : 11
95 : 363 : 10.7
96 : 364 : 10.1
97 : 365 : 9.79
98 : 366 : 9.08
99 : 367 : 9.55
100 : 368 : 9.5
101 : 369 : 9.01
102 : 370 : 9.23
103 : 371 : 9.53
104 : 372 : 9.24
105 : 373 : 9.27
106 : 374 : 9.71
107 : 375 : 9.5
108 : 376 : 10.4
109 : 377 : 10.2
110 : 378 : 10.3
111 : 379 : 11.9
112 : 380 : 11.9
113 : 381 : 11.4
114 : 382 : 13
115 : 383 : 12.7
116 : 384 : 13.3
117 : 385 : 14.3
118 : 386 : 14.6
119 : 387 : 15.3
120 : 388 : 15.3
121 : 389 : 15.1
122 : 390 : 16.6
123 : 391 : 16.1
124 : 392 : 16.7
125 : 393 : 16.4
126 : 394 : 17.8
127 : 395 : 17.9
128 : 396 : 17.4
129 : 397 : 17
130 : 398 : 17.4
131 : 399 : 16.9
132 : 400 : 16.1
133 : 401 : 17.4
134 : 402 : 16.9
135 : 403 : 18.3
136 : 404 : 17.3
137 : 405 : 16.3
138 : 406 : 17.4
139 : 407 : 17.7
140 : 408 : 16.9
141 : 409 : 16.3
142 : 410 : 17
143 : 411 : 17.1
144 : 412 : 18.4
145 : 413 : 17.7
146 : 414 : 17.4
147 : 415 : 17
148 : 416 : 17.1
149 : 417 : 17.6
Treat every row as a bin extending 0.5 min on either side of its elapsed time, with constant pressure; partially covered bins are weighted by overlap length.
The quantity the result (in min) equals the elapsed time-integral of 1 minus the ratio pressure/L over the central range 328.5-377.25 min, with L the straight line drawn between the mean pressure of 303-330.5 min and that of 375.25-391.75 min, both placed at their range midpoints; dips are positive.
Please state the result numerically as 4.49 min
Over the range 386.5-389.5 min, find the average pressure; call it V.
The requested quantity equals 15.2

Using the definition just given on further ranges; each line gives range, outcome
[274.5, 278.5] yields 18.8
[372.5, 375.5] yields 9.49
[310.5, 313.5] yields 17.7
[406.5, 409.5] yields 17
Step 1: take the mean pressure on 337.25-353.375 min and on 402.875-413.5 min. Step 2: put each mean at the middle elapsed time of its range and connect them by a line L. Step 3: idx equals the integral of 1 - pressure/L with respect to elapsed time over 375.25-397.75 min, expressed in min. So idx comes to 3.7 min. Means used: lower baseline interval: 16.9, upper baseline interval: 17.3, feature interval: 14.3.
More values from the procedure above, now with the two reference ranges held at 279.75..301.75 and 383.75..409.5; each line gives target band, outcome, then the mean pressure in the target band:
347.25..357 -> 1.2 min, 15.1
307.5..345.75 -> 0.0 min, 17.6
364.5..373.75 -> 4.1 min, 9.37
